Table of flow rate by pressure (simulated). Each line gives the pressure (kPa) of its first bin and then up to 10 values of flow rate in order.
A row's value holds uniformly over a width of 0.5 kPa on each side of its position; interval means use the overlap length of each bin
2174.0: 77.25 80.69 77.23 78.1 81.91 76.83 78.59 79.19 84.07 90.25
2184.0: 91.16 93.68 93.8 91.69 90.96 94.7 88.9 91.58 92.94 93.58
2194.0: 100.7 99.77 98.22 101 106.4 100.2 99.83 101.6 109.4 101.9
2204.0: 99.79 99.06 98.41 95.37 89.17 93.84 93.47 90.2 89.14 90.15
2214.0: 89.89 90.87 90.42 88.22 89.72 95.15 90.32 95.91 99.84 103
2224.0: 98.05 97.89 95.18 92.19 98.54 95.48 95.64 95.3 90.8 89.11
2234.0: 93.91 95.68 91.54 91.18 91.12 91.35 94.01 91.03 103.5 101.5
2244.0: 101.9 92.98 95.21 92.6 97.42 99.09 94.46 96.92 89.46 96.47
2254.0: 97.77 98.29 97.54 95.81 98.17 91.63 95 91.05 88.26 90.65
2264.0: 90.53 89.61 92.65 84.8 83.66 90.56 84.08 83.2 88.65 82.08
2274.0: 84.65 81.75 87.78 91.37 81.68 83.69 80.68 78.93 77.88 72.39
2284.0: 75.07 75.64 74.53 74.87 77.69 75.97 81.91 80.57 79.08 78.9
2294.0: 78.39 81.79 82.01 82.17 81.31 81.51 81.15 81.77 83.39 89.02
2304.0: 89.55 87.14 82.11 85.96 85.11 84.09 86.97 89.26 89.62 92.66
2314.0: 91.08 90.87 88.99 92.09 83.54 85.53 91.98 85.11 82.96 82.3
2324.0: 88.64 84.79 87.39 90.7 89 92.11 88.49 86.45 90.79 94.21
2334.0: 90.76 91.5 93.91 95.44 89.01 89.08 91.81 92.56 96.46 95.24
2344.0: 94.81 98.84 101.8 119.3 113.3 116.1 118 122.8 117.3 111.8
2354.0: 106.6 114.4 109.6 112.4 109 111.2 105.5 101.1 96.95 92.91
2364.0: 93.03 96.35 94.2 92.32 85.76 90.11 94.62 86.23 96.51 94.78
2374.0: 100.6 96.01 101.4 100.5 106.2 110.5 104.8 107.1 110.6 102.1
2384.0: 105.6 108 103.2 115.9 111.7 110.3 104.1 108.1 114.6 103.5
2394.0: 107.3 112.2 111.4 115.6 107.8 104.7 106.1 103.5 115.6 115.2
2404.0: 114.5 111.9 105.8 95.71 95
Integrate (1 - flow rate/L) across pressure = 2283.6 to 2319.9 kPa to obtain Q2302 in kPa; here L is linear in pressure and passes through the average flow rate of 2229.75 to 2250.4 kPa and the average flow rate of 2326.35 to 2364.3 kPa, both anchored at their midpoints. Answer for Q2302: 5.44 kPa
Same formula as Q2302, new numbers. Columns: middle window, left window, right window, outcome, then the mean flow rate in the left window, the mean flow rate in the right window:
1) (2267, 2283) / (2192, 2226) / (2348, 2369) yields 2.64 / 96.3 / 105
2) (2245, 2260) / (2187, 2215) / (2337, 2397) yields 0.42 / 96.1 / 104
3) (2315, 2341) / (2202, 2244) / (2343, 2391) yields 3.17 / 94.6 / 104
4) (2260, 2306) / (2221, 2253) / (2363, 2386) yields 6.41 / 95.4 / 98.9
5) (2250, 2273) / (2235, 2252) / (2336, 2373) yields 1.13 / 95.2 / 101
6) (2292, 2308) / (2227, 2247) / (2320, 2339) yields 1.39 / 94.6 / 89.2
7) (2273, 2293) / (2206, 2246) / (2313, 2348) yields 2.79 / 94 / 91.7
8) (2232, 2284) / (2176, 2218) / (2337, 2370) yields 3.14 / 92.7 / 102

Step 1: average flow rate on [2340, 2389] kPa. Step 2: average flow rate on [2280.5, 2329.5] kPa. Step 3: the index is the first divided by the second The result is 1.23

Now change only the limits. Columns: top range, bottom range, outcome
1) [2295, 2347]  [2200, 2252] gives 0.94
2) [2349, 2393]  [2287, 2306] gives 1.28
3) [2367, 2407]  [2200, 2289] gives 1.15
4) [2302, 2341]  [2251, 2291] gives 1.03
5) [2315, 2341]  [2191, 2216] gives 0.92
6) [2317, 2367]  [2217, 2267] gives 1.03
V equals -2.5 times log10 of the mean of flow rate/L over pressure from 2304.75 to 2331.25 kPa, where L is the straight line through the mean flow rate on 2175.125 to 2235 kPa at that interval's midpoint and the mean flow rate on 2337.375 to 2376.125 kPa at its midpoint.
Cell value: 0.13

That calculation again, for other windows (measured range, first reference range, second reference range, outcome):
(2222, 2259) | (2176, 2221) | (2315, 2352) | -0.03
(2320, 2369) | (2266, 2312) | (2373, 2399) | -0.01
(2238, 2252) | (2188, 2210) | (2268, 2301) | -0.08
